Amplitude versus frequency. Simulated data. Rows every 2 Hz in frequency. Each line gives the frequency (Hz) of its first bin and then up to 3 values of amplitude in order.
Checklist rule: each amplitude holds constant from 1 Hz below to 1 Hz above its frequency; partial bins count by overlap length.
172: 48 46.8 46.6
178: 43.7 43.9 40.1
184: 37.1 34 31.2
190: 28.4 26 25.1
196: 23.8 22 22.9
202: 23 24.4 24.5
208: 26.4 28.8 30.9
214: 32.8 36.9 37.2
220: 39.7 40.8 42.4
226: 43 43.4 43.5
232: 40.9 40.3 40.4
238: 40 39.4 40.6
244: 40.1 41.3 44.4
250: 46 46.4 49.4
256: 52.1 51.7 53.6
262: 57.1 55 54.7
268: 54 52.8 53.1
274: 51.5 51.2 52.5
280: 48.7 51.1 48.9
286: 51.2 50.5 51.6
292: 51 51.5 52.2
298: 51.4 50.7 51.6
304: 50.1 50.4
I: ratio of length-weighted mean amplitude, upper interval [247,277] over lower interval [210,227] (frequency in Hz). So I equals 1.38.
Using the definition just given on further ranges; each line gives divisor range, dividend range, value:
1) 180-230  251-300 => 1.60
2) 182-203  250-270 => 1.87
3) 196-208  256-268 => 2.29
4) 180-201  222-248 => 1.39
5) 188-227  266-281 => 1.71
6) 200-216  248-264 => 1.84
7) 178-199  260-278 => 1.69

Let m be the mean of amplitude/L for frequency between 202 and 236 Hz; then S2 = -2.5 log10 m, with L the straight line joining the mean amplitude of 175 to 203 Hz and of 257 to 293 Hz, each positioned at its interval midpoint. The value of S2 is 0.10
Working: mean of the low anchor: 32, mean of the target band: 35.7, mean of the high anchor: 52.2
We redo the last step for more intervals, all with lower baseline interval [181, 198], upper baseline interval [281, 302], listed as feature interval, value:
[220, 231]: -0.13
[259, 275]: -0.17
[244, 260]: -0.10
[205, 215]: 0.20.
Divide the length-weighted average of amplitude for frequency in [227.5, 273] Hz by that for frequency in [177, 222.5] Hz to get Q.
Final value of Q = 1.50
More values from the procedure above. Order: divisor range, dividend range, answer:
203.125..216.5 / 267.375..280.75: 1.79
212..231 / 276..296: 1.29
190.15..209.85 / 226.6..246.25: 1.67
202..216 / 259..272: 1.93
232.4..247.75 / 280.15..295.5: 1.25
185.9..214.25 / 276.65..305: 1.92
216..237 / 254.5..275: 1.31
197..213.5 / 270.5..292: 2.00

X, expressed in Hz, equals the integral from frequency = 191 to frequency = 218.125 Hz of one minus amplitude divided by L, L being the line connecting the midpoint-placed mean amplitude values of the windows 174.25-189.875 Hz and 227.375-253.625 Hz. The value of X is 8.90 Hz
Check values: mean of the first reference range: 39.2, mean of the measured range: 27.2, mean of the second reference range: 42.2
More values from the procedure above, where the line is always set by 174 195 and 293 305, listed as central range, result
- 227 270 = -1.8 Hz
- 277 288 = -0.3 Hz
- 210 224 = 1.5 Hz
